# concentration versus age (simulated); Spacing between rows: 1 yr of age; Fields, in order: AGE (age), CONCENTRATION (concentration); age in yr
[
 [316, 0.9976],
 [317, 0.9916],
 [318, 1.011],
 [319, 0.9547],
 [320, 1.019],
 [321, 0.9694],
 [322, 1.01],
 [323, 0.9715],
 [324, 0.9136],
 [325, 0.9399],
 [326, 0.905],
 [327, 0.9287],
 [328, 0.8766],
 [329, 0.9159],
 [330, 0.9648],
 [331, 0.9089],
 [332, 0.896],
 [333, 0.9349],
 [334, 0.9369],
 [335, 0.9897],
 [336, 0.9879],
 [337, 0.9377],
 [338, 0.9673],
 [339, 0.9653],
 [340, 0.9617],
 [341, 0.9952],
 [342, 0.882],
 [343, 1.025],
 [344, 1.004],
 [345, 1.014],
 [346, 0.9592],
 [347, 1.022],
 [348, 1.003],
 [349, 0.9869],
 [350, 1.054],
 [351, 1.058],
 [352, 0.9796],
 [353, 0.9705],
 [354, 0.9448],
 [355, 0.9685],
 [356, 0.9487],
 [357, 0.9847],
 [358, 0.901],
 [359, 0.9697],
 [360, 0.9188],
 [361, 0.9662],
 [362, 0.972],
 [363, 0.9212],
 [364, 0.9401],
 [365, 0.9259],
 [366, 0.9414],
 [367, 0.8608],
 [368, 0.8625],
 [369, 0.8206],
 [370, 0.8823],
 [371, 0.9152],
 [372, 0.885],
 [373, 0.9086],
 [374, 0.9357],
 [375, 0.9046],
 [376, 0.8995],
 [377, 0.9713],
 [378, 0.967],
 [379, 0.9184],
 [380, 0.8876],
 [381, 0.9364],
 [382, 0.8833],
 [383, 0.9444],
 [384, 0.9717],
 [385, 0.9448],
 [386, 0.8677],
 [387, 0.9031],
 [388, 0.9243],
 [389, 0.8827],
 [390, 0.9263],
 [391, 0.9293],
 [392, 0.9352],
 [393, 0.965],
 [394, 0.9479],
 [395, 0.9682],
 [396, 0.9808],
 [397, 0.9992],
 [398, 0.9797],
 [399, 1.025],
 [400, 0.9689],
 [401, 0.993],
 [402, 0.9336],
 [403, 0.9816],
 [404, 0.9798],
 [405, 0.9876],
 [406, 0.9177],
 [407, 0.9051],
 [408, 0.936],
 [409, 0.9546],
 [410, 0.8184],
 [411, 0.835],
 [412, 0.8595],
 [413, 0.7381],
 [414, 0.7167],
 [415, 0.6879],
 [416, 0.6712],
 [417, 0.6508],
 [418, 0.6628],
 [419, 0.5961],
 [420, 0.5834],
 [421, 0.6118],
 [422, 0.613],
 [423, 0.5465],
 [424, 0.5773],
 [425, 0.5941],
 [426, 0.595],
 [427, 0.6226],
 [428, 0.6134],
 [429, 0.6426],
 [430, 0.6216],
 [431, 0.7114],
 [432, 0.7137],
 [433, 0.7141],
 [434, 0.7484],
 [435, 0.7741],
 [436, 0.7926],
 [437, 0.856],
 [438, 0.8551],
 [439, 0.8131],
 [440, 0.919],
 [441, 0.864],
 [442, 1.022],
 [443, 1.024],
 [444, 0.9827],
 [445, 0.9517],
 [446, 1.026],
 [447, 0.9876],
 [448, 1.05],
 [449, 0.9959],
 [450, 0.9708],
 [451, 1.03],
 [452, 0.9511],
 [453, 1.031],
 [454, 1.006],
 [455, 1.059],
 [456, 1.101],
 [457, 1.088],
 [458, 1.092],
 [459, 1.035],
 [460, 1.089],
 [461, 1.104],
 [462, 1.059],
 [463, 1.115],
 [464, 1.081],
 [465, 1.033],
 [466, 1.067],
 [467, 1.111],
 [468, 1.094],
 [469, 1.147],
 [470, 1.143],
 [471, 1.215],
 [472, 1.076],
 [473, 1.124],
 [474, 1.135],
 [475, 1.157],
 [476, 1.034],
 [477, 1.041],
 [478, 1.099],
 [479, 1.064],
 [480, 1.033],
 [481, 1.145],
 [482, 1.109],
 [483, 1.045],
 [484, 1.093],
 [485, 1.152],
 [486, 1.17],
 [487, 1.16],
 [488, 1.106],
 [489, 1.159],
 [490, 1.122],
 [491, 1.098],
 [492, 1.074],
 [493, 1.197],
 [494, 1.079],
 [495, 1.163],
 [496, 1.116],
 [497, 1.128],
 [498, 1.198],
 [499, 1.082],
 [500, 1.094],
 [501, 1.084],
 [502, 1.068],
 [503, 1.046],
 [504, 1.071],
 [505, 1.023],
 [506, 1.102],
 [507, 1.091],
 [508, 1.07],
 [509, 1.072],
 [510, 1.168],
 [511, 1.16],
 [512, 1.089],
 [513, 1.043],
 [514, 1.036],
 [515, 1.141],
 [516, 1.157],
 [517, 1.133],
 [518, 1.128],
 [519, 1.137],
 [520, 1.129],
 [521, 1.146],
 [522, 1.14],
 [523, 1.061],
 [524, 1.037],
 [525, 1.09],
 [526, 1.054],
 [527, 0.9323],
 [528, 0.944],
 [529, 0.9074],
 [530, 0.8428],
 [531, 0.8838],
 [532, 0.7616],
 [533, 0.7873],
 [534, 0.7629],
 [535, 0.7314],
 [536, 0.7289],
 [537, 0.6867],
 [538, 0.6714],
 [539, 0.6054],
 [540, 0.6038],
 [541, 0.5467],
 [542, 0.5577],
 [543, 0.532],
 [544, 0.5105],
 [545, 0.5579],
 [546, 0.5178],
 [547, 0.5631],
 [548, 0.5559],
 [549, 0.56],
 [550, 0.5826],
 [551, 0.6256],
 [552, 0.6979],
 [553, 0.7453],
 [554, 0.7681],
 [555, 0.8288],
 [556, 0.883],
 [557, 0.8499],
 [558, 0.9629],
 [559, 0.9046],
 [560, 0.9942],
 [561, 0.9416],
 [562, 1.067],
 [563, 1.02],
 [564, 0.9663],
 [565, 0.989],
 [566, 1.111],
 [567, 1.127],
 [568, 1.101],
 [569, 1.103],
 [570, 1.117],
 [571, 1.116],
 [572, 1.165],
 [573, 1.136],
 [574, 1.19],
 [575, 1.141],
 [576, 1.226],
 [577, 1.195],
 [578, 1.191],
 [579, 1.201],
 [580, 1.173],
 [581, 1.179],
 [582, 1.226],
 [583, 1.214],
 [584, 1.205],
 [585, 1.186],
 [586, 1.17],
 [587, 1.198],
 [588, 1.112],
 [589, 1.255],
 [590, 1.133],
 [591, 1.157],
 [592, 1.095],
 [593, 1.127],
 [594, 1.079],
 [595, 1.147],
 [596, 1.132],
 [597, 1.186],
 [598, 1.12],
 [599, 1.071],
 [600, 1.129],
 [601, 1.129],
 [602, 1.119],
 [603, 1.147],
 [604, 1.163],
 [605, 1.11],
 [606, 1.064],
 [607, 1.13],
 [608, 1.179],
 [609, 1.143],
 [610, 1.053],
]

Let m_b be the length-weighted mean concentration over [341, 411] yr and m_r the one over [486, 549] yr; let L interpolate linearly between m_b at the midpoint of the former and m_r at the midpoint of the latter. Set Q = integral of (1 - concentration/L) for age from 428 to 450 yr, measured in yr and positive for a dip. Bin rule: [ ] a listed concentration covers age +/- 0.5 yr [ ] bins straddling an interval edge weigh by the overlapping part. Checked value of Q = 2.2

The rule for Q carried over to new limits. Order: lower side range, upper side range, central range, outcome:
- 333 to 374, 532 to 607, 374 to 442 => 8.77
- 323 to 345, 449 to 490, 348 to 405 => 2.75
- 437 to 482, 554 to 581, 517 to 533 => 0.69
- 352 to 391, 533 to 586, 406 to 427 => 4.76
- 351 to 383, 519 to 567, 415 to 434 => 5.50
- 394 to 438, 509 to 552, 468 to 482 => -4.91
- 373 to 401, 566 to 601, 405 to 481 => 7.49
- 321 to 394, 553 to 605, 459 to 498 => -3.12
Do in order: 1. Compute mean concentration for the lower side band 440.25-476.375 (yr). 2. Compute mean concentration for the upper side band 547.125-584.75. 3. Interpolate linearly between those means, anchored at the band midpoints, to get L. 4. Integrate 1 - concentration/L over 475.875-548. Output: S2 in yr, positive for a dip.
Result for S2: 3.4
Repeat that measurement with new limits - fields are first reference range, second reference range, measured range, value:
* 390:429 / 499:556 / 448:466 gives -4.4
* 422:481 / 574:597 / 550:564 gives 3.3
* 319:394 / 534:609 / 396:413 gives 0.2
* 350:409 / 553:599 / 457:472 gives -1.4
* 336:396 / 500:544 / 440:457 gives -1.0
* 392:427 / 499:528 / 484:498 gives -1.4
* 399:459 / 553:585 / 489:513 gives -3.6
